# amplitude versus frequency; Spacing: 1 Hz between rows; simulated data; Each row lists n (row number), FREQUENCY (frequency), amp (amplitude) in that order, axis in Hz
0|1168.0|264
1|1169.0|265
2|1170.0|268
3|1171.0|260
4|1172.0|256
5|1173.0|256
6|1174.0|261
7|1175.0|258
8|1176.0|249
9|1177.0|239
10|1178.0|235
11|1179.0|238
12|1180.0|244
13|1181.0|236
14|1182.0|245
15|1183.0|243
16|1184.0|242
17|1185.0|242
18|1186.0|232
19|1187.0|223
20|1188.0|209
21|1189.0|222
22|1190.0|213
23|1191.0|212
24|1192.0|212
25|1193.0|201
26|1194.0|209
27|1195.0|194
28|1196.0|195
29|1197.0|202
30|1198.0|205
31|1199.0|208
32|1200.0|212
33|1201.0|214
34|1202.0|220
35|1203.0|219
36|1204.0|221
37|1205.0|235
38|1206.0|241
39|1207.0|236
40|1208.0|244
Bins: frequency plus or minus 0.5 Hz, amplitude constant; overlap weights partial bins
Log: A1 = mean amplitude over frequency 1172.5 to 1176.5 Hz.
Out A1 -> 256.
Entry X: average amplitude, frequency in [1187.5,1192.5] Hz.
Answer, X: 214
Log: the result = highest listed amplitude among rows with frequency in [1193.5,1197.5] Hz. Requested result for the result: 209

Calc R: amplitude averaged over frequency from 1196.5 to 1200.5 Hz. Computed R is 207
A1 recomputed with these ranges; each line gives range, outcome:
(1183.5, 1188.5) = 230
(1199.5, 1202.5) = 215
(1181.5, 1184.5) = 243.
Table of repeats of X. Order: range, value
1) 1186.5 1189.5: 218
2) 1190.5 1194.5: 208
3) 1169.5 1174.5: 260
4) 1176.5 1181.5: 238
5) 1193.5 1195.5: 202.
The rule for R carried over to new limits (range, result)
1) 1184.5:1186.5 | 237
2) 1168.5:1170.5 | 266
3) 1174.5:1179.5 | 244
